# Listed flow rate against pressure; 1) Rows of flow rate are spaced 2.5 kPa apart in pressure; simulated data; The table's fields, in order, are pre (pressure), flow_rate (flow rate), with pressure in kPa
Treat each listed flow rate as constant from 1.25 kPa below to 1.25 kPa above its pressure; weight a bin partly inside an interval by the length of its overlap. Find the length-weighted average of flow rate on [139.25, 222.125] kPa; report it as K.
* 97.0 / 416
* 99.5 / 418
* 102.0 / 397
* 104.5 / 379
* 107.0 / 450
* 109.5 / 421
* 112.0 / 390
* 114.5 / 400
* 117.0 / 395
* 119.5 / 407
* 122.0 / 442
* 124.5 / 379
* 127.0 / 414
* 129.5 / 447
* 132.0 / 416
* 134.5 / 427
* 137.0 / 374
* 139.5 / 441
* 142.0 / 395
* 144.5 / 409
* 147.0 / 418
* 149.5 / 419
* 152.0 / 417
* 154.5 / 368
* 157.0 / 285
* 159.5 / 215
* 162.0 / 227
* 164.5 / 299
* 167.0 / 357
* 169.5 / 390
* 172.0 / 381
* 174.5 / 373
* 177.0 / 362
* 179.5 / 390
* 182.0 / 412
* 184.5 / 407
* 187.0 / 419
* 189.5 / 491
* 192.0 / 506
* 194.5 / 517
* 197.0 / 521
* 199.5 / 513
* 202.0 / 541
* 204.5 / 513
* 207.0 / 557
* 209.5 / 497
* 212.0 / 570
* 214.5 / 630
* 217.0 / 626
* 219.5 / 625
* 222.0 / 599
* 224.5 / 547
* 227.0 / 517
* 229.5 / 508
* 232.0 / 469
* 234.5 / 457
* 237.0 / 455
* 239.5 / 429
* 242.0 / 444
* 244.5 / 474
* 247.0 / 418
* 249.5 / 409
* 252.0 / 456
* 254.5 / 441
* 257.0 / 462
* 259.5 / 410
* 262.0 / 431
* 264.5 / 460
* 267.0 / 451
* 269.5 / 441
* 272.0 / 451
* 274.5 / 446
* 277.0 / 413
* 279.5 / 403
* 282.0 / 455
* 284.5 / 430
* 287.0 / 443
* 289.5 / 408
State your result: 442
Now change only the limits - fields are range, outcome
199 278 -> 489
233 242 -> 447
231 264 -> 443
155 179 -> 325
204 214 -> 543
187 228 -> 544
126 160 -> 393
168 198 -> 429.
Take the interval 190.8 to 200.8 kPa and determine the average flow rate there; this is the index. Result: 514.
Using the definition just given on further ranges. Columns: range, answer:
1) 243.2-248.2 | 446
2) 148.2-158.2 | 373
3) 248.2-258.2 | 442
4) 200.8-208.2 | 537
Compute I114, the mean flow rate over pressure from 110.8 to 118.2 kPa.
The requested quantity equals 395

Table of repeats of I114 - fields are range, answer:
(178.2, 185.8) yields 403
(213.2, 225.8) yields 605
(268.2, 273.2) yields 446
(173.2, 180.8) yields 375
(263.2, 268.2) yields 455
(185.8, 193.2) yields 472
